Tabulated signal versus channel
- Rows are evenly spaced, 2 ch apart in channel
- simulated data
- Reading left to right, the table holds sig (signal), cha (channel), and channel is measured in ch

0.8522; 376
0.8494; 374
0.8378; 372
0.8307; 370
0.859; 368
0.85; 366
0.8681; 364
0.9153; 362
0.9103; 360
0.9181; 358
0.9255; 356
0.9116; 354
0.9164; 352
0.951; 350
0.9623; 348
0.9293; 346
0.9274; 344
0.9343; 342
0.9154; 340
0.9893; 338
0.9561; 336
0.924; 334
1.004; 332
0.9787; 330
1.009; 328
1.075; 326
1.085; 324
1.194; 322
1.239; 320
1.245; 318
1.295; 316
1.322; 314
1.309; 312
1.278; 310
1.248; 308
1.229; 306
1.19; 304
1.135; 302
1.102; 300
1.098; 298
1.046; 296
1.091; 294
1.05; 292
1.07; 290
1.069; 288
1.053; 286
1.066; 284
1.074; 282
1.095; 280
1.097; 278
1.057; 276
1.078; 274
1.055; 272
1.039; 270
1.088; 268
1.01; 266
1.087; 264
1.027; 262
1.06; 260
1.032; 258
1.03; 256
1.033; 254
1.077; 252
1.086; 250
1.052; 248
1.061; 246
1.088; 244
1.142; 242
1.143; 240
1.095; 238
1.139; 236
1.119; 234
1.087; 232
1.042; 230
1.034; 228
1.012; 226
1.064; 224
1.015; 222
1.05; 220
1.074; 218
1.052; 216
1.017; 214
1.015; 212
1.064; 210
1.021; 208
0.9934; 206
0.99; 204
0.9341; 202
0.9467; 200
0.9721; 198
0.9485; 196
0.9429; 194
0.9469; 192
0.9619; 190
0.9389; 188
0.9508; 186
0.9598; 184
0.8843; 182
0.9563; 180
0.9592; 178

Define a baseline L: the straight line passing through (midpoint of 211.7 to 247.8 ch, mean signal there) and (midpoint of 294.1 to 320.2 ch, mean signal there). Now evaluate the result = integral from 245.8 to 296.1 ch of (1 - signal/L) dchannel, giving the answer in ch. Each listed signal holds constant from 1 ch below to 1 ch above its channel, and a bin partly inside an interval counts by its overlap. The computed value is 3.5 ch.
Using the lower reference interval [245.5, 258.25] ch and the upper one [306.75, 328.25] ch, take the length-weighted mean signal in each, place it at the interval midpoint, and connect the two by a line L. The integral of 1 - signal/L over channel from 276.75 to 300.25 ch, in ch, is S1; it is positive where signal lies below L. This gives 1.42 ch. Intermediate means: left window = 1.05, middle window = 1.07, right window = 1.22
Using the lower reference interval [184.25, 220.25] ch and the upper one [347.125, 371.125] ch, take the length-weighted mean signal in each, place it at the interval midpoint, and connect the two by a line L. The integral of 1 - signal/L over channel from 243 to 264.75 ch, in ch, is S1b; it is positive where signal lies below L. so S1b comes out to -2.2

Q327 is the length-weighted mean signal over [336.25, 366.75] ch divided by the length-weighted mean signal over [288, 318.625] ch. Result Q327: 0.78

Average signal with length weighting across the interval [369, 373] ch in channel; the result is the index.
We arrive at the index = 0.834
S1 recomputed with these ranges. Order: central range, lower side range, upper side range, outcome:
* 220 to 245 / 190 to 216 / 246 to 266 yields -1.4 ch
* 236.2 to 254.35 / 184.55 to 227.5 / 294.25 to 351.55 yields -1.1 ch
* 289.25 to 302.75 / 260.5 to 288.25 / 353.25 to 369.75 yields -0.8 ch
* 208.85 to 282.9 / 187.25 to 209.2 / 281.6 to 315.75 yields -1.0 ch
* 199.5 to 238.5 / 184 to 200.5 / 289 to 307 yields -1.8 ch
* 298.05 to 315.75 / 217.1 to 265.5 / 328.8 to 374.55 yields -4.4 ch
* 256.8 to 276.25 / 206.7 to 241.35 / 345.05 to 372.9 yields -0.8 ch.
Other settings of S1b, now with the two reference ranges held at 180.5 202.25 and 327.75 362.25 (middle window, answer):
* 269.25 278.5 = -1.18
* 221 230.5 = -0.89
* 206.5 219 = -1.24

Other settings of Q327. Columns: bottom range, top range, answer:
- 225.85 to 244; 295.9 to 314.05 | 1.09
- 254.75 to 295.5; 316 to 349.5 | 0.97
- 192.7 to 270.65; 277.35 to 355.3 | 1.03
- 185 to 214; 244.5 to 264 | 1.08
